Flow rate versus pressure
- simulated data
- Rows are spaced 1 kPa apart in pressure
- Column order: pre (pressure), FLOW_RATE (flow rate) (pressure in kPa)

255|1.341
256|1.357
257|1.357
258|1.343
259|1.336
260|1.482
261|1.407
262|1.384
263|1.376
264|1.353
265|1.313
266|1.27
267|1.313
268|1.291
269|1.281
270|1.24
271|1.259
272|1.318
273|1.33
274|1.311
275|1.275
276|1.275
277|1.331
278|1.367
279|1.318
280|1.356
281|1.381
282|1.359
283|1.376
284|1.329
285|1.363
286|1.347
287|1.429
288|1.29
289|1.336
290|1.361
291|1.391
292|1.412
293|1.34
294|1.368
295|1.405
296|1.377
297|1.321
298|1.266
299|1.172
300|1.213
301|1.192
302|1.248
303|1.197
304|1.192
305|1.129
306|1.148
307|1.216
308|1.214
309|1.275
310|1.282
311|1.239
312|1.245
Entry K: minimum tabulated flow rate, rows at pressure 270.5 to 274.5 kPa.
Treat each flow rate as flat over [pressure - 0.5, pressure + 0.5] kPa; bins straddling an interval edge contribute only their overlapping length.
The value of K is 1.259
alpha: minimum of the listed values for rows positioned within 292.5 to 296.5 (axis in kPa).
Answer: 1.34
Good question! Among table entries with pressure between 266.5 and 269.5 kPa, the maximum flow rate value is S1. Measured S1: 1.313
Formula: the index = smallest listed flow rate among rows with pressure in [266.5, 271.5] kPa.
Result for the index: 1.24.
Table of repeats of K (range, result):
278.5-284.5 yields 1.318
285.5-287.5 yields 1.347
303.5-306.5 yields 1.129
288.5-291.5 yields 1.336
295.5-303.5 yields 1.172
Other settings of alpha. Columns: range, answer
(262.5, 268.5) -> 1.27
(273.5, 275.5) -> 1.275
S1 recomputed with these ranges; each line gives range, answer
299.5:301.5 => 1.213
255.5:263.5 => 1.482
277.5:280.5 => 1.367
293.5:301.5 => 1.405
